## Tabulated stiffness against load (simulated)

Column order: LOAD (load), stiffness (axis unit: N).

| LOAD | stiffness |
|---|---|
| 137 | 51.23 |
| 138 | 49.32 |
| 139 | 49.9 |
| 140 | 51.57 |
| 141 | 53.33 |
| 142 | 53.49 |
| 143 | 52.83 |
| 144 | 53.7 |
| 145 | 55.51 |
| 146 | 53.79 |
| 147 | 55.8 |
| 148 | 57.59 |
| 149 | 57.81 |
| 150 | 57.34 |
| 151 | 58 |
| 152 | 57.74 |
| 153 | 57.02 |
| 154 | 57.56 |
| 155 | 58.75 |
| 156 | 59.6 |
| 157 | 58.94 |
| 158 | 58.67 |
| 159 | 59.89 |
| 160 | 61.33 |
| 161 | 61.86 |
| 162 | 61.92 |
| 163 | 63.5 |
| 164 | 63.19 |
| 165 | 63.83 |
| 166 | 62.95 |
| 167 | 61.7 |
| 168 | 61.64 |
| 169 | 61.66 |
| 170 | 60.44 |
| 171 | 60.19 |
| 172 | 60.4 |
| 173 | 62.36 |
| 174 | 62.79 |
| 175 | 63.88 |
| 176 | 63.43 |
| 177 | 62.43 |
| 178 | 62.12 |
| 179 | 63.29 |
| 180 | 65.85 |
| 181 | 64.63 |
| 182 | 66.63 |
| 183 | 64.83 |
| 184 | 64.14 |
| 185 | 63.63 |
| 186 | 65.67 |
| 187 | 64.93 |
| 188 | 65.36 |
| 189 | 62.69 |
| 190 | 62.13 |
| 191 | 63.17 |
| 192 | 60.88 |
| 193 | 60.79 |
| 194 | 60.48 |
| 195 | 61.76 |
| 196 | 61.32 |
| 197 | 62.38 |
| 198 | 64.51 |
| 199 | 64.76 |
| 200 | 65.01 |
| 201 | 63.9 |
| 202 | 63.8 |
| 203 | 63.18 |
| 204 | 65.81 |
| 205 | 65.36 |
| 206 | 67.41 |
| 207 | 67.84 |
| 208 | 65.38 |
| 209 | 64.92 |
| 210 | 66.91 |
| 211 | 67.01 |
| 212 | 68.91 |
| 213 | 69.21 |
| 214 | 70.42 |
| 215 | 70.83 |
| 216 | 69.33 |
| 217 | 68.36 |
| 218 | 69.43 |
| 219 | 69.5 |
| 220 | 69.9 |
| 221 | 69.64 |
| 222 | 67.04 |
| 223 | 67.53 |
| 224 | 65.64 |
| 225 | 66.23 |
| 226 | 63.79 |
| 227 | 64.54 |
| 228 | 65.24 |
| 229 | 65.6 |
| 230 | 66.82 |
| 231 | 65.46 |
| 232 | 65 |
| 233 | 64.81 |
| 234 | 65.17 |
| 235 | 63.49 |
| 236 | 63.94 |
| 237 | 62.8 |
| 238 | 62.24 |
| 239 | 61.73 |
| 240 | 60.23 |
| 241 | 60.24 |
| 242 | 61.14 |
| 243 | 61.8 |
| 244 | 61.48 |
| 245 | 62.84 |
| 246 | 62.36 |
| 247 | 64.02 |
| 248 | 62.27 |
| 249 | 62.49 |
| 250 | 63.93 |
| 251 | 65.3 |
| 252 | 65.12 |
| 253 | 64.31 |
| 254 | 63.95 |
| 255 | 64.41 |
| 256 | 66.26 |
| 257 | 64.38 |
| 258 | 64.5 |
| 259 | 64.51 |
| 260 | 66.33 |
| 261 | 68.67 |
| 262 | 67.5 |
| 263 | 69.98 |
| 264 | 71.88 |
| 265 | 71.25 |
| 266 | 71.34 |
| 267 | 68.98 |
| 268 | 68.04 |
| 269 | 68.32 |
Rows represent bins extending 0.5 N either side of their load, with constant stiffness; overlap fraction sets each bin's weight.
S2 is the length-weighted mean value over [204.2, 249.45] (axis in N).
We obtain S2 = 65.5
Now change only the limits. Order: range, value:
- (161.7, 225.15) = 64.7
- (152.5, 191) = 62.3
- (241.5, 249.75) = 62.3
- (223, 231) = 65.5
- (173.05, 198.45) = 63.3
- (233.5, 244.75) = 62.2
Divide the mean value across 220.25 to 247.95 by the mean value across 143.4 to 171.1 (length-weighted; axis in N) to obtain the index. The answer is 1.08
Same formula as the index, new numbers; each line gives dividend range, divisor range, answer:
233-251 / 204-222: 0.92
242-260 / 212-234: 0.95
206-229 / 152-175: 1.11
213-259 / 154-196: 1.04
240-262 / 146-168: 1.07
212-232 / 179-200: 1.06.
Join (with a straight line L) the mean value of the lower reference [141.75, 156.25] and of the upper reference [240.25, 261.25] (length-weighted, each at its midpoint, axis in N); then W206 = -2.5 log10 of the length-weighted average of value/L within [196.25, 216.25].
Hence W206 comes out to -0.098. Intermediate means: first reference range 56.4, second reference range 63.7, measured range 66.2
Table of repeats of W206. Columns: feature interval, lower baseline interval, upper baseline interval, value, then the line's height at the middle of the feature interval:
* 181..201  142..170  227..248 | -0.05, 60.8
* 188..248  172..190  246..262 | -0.01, 64.3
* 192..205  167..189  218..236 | 0.02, 64.5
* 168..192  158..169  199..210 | 0.00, 63.3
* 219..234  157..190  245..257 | -0.04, 63.6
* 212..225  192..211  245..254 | -0.08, 64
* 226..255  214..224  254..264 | 0.07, 67.6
